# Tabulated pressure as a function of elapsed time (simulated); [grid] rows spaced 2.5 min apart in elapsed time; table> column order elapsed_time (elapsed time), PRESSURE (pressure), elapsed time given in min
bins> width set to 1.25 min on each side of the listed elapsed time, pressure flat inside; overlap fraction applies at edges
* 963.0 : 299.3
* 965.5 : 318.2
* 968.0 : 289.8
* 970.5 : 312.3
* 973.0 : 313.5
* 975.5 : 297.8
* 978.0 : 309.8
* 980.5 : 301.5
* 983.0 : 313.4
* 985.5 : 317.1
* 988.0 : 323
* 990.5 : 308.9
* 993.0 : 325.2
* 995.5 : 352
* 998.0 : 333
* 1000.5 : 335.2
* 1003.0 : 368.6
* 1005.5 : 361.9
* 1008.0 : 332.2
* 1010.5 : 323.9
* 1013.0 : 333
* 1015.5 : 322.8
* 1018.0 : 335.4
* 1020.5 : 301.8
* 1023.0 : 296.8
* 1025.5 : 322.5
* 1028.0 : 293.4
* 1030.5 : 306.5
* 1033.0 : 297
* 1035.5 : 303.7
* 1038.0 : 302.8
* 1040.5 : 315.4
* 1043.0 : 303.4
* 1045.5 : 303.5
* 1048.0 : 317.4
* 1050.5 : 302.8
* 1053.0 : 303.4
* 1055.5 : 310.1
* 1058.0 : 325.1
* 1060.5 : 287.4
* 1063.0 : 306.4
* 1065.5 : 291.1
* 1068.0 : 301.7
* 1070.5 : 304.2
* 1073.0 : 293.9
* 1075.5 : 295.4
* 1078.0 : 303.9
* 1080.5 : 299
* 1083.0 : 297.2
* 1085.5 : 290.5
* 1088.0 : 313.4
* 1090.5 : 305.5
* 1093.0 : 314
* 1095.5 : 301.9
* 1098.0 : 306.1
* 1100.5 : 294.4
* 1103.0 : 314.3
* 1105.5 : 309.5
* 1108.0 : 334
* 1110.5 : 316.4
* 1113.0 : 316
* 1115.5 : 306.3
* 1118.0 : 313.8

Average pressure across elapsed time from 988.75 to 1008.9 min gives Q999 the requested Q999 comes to 339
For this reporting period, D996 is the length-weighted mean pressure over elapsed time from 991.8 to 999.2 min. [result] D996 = 337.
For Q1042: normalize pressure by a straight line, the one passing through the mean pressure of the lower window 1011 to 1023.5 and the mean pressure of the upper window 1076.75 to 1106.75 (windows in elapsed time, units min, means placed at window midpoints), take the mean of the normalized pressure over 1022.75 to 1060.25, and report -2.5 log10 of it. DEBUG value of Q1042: 0.03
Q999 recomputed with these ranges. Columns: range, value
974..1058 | 318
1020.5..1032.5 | 304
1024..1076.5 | 304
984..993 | 317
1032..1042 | 305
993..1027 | 332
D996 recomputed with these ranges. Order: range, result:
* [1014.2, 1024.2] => 314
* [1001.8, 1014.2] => 344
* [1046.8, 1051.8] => 310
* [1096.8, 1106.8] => 306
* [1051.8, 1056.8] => 307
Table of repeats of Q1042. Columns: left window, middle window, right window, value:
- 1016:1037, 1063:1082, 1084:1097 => 0.024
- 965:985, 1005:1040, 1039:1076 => -0.036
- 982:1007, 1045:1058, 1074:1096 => 0.016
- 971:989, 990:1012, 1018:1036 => -0.102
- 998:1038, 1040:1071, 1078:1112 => 0.033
